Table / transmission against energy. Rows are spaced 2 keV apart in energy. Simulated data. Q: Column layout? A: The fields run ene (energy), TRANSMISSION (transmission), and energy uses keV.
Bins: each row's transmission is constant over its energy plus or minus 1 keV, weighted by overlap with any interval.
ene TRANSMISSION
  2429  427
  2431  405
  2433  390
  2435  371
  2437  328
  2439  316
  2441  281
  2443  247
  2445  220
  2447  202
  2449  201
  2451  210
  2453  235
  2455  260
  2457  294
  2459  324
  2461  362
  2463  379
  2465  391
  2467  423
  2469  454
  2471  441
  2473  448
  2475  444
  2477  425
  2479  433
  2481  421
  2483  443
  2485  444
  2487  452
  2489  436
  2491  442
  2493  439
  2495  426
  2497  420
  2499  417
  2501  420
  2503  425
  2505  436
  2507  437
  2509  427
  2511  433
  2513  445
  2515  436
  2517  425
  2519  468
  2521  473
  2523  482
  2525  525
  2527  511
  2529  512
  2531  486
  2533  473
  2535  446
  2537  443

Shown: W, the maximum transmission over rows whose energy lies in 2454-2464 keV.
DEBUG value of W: 379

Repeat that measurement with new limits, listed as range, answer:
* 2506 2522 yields 473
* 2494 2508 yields 437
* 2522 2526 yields 525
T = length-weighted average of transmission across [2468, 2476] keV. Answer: 447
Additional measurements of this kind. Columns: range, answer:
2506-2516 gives 436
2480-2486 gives 436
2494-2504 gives 422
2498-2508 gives 427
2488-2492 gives 439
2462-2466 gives 385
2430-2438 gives 374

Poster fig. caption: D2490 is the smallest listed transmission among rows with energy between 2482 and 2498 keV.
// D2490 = 420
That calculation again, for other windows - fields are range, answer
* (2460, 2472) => 362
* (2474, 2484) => 421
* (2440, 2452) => 201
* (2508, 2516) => 427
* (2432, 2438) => 328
